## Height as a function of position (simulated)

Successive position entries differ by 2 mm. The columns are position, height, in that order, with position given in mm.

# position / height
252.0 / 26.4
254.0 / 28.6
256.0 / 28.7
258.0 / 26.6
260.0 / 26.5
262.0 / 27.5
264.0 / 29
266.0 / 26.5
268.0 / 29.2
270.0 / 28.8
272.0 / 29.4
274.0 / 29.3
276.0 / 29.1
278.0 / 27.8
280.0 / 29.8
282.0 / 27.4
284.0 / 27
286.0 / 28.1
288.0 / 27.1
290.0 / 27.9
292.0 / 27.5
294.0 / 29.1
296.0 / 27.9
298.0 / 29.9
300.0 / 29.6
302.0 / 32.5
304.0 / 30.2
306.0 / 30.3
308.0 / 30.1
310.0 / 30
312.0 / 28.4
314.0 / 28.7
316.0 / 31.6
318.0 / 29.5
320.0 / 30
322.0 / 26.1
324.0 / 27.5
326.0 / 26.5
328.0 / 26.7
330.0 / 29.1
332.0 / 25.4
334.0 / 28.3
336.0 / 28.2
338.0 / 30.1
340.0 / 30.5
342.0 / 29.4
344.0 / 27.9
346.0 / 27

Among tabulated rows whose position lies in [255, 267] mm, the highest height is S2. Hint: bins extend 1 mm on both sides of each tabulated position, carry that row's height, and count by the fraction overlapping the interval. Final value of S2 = 29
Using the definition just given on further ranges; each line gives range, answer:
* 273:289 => 29.8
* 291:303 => 32.5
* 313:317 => 31.6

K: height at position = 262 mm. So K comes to 27.5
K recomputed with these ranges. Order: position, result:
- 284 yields 27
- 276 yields 29.1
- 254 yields 28.6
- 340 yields 30.5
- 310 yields 30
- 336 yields 28.2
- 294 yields 29.1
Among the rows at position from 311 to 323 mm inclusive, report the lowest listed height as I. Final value 26.1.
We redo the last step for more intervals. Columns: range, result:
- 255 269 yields 26.5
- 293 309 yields 27.9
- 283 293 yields 27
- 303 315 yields 28.4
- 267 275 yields 28.8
